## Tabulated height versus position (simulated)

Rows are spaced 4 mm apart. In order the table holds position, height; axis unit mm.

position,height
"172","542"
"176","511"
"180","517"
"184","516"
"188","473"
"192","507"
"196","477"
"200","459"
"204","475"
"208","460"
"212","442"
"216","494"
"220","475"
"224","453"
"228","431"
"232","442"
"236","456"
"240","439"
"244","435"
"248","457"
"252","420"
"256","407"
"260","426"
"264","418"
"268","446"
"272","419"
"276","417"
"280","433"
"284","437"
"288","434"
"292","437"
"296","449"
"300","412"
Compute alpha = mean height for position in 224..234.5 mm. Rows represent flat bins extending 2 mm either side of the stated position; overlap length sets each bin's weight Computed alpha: 441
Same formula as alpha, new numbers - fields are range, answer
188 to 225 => 472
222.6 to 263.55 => 436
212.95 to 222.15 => 479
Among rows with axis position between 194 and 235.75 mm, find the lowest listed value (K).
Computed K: 431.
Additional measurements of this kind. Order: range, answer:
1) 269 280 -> 417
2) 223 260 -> 407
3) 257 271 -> 418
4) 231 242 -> 439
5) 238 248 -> 435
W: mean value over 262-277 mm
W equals 426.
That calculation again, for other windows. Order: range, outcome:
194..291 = 444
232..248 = 445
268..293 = 431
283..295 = 437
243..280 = 427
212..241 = 455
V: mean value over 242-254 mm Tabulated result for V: 437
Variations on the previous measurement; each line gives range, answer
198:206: 467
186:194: 490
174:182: 514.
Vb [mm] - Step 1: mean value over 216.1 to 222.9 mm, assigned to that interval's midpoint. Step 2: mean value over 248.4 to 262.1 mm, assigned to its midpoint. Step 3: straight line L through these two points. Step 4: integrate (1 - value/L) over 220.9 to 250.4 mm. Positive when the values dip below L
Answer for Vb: 0.4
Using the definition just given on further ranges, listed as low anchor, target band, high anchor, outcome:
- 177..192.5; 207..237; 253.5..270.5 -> 0.5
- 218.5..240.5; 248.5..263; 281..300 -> 0.7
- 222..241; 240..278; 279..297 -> 1.1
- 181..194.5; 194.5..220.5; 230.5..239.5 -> 0.5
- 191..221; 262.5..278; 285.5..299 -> 0.7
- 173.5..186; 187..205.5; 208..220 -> 0.5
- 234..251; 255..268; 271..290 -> 0.4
